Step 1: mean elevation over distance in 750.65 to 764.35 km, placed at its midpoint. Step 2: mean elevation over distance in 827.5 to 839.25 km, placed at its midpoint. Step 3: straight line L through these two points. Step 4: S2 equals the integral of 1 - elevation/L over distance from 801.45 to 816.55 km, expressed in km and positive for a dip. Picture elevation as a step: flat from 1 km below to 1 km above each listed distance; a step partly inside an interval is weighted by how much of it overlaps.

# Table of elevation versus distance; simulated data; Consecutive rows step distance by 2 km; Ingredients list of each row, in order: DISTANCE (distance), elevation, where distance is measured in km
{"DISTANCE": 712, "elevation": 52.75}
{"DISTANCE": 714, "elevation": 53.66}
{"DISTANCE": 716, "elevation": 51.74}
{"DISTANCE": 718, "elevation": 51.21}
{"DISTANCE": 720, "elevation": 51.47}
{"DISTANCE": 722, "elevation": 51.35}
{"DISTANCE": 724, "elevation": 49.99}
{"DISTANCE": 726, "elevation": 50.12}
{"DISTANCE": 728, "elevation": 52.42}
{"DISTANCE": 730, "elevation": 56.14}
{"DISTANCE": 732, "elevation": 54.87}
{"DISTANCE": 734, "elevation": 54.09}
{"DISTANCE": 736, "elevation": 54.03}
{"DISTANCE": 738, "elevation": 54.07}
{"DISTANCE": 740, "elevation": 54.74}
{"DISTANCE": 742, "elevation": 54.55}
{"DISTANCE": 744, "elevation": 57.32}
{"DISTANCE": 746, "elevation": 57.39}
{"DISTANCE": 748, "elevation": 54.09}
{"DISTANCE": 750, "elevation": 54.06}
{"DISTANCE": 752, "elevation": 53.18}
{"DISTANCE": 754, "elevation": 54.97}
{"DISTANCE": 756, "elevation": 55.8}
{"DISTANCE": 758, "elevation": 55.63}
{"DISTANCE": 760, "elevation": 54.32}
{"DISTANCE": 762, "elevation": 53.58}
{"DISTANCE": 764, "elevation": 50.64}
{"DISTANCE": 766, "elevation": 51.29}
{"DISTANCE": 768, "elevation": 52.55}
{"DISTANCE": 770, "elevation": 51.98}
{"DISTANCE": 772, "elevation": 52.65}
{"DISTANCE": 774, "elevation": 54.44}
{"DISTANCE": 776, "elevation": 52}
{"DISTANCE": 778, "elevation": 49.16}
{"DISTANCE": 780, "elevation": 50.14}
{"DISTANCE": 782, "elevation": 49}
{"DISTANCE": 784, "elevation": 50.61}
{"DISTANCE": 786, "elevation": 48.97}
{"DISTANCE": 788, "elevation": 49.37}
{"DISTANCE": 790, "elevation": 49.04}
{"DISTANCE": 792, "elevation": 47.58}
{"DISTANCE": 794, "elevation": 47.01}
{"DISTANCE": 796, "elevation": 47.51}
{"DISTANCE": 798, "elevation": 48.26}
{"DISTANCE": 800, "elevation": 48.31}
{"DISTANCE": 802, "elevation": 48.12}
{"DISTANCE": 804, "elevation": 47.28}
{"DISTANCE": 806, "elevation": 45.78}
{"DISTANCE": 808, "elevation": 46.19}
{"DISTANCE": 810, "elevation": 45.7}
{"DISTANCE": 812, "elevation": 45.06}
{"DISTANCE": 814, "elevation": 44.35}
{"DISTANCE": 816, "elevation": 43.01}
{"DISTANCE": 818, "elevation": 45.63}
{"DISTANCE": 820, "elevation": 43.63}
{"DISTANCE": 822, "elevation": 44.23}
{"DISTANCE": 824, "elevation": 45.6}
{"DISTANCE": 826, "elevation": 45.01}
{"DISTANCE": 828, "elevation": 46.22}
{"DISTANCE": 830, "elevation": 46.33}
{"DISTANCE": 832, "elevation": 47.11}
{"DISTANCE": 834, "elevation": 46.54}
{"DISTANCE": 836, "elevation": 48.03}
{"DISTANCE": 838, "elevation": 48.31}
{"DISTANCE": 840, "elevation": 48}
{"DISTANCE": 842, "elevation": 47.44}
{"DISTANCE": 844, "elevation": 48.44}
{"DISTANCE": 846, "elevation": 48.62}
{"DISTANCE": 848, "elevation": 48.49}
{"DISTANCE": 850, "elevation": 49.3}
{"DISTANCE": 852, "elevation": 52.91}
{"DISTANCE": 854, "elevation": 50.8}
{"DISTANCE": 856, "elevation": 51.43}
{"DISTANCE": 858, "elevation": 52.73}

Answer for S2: 1.1 km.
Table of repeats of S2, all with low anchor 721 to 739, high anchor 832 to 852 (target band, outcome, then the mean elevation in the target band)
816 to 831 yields 1.2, 45.1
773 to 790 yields 0.2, 50.4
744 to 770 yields -1.1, 54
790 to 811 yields 1.2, 47.3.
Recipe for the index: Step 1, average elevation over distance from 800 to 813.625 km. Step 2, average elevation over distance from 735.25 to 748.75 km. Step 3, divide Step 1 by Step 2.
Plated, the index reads 0.84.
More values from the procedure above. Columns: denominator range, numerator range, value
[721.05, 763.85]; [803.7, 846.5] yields 0.85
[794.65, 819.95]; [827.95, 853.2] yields 1.04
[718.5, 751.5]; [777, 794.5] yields 0.91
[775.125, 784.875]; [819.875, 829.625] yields 0.90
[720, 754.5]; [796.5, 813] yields 0.87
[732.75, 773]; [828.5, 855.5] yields 0.90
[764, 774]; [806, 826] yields 0.86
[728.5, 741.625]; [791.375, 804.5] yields 0.87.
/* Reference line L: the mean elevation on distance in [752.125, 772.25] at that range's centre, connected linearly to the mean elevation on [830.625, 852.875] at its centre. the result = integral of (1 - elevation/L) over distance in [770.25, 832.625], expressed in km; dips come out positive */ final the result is 4.1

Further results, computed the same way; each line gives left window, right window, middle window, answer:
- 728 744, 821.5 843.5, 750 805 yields 0.4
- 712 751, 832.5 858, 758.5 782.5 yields 0.0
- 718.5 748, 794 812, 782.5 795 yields -0.1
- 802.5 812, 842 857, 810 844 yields 1.4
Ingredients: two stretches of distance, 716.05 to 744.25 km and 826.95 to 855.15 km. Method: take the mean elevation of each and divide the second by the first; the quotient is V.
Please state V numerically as 0.91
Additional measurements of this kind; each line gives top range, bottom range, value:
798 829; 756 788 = 0.88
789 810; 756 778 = 0.90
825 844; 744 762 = 0.86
